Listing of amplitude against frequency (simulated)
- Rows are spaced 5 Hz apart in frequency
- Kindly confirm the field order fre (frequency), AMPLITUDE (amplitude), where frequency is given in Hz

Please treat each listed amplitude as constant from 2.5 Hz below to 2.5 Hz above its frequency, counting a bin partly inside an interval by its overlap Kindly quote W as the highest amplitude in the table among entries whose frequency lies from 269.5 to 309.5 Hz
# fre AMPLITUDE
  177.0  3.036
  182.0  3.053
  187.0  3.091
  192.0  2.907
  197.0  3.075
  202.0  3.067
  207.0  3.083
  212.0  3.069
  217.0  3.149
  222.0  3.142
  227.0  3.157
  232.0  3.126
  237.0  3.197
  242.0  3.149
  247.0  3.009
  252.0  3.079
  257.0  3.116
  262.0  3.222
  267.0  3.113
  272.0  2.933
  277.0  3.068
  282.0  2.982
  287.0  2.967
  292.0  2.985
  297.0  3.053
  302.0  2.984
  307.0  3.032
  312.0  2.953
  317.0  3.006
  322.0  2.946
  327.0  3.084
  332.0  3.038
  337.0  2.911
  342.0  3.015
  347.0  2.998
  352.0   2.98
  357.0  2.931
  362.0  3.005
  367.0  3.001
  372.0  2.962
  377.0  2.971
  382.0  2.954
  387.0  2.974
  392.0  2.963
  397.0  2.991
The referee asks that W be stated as 3.068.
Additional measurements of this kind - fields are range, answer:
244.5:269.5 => 3.222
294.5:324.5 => 3.053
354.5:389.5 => 3.005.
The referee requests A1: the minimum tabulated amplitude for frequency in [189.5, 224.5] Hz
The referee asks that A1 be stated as 2.907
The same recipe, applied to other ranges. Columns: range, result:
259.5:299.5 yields 2.933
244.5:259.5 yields 3.009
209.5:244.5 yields 3.069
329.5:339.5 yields 2.911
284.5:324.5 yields 2.946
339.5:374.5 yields 2.931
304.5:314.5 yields 2.953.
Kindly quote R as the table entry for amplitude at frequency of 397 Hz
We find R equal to 2.991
